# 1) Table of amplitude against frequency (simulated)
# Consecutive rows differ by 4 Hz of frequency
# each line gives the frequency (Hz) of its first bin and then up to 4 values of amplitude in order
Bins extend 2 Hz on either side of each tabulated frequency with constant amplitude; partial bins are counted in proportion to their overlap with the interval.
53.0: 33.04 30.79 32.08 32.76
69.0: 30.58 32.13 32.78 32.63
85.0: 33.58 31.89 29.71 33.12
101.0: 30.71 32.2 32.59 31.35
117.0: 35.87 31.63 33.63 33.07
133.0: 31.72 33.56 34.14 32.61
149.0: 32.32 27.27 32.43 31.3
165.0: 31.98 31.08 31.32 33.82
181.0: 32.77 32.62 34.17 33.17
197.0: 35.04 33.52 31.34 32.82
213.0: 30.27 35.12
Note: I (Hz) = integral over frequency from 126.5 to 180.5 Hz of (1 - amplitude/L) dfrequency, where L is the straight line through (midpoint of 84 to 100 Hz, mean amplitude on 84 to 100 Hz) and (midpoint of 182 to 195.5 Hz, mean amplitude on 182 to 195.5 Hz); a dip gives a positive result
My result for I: 1.20 Hz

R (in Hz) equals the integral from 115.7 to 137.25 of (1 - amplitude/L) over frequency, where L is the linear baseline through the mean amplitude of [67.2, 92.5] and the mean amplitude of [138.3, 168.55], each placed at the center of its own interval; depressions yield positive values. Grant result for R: -0.9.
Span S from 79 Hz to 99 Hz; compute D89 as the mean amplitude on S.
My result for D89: 32.2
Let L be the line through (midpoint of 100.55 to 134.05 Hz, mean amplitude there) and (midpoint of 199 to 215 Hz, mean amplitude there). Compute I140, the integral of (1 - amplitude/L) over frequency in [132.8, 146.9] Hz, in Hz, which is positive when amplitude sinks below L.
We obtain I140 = -0.3 Hz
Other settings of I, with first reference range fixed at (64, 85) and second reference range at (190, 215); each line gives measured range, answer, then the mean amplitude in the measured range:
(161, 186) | 0.36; 32.2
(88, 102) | 0.43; 31.4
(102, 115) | 0.19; 31.9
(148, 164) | 0.87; 30.8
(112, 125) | -0.29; 33.2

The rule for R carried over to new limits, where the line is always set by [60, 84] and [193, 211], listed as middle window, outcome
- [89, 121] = 0.3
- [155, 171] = 0.6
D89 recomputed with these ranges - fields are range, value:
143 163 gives 31.2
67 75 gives 31.4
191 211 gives 33.2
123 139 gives 33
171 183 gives 32.6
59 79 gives 32.1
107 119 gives 33.3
